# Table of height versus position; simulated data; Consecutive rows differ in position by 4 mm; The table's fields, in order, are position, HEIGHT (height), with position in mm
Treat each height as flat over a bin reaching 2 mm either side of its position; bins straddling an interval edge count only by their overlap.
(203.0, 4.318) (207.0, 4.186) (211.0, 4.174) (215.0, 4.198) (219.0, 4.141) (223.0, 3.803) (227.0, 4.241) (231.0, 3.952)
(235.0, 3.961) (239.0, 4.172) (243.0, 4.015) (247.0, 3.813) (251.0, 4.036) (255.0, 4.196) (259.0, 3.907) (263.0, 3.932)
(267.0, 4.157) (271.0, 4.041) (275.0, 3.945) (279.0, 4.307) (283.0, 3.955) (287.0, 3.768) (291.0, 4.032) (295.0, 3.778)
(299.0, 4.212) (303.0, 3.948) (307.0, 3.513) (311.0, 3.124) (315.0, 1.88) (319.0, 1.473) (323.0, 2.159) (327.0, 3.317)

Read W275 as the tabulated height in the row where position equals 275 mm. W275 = 3.945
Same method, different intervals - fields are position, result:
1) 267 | 4.157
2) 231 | 3.952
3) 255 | 4.196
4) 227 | 4.241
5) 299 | 4.212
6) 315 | 1.88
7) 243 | 4.015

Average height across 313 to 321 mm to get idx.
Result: 1.68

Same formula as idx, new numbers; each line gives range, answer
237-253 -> 4.01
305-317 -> 2.84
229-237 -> 3.96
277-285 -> 4.13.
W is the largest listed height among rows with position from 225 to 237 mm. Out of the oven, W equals 4.241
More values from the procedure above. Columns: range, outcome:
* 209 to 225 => 4.198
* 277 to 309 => 4.307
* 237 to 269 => 4.196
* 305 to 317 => 3.513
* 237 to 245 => 4.172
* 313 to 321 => 1.88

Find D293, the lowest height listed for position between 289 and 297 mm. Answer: 3.778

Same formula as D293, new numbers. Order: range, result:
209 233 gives 3.803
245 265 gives 3.813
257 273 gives 3.907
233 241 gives 3.961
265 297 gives 3.768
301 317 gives 1.88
